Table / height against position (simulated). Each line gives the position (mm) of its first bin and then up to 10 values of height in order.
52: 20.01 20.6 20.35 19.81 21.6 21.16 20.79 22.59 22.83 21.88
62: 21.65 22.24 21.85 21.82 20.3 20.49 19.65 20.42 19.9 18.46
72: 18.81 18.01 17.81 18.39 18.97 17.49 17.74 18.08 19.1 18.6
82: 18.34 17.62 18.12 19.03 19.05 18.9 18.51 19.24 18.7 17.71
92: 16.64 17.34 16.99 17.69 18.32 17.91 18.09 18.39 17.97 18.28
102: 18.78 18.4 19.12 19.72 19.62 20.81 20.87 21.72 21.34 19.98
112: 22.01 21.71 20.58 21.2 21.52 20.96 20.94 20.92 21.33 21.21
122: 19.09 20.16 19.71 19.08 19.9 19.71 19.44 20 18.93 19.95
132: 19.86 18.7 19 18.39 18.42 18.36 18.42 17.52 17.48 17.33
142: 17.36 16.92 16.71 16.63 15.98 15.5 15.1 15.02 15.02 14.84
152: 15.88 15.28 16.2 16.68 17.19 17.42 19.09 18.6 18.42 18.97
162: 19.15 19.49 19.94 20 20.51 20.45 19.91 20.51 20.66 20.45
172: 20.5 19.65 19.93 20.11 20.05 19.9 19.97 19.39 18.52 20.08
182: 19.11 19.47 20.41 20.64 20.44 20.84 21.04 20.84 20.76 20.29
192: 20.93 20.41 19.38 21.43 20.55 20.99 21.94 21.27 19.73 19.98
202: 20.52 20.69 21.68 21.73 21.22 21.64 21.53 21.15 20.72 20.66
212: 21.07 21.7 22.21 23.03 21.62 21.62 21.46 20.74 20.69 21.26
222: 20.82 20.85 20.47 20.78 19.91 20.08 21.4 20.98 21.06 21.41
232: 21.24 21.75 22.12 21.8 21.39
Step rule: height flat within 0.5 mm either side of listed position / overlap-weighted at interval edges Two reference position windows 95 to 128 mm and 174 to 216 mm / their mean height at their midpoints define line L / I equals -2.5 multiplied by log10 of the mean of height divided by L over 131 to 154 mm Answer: 0.19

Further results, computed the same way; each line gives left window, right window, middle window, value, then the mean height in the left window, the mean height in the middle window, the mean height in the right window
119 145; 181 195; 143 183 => 0.08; 18.9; 18.4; 20.4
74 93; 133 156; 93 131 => -0.13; 18.3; 19.8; 16.8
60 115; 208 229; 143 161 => 0.22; 19.3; 16.5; 21.1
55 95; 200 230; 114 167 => 0.09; 19.4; 18.5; 21.1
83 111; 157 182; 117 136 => -0.04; 18.8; 19.8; 19.7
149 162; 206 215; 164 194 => -0.07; 17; 20.2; 21.4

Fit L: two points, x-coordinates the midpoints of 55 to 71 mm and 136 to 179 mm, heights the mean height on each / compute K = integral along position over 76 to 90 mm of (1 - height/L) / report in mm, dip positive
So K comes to 1.39 mm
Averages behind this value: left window 21.1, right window 18.2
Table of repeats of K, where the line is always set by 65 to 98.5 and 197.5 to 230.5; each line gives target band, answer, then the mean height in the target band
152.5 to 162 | 1.1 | 17.6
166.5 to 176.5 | 0.0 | 20.2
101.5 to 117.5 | -1.2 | 20.5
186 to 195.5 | 0.0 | 20.6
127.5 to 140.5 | 0.5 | 18.8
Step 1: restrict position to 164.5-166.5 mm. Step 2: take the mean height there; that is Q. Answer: 20.3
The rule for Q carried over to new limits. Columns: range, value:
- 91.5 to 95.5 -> 17.2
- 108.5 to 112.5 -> 21.3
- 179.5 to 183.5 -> 19.3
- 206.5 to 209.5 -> 21.4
